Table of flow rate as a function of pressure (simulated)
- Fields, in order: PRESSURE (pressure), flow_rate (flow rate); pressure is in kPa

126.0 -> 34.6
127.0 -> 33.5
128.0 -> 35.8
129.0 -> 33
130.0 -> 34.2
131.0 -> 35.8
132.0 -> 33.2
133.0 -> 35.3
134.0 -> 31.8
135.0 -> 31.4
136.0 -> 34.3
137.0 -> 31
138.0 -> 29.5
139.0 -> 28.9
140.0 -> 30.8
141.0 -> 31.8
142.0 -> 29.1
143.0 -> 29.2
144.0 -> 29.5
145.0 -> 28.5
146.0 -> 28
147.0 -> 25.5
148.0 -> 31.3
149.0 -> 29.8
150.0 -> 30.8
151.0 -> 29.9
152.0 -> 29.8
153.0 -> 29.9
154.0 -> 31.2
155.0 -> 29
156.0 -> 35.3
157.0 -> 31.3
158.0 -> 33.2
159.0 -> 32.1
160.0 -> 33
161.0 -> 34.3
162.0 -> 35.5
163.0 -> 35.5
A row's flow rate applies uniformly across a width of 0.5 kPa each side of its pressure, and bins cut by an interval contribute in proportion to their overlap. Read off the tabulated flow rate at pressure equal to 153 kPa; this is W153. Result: 29.9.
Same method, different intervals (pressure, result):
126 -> 34.6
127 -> 33.5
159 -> 32.1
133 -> 35.3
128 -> 35.8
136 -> 34.3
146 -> 28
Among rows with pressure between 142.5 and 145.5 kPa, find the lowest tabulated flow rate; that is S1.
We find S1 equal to 28.5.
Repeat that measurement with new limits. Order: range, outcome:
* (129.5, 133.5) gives 33.2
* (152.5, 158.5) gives 29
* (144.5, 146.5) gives 28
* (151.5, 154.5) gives 29.8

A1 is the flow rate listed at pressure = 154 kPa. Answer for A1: 31.2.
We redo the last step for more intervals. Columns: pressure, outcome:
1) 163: 35.5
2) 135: 31.4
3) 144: 29.5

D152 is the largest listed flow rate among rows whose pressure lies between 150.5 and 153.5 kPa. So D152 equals 29.9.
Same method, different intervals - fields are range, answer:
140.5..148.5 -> 31.8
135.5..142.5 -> 34.3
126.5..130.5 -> 35.8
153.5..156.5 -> 35.3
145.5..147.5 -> 28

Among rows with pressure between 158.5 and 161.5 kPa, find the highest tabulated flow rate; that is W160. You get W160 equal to 34.3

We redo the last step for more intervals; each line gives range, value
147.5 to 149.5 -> 31.3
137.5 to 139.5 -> 29.5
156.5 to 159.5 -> 33.2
